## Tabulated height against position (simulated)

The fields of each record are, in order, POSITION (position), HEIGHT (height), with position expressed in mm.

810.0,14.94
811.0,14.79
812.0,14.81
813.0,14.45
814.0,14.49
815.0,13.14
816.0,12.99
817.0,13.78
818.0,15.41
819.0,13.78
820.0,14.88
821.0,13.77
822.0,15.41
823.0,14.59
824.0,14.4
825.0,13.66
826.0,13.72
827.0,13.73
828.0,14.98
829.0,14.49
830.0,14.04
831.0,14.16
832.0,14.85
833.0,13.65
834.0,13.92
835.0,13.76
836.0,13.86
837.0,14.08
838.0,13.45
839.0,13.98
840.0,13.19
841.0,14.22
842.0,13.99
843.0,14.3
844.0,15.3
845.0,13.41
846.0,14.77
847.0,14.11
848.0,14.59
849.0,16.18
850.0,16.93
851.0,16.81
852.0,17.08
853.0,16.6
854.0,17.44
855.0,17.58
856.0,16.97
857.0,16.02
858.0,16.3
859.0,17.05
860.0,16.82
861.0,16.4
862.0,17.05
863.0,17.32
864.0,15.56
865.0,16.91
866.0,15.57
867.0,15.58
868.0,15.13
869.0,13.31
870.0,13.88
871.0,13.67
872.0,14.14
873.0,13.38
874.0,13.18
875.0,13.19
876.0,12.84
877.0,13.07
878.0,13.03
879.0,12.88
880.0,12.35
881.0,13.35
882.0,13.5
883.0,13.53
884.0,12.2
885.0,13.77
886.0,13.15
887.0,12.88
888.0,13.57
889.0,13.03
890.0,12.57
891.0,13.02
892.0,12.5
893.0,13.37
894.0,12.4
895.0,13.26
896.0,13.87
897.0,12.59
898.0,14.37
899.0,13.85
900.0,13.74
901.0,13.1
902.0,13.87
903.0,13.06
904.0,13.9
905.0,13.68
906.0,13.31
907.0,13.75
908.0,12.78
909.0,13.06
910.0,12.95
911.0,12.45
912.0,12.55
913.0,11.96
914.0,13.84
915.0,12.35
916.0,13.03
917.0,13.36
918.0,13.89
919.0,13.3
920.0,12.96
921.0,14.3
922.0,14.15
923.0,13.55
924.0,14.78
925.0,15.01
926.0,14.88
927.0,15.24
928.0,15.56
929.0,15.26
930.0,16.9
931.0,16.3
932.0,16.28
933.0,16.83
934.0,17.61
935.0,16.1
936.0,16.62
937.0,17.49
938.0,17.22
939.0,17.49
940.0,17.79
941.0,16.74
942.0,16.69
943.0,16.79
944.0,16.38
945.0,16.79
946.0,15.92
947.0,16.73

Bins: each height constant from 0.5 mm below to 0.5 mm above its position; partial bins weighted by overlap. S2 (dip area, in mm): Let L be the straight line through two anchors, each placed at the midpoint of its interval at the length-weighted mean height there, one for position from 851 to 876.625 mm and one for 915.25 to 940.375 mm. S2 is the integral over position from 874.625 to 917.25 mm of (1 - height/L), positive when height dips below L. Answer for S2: 6.46 mm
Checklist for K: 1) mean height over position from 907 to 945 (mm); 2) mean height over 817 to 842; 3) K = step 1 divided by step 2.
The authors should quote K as 1.06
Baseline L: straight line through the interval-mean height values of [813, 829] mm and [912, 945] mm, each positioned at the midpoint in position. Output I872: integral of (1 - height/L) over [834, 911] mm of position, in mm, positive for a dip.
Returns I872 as 2.4 mm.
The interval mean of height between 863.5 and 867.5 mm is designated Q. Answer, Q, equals 15.9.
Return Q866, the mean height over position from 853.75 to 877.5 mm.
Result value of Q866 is 15.3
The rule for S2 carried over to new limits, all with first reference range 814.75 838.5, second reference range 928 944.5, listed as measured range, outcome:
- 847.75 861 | -1.7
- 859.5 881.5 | 1.0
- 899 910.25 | 1.8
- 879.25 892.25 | 2.1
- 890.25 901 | 1.7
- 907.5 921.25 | 2.7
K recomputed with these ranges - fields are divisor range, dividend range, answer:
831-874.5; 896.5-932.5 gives 0.92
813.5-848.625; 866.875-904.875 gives 0.94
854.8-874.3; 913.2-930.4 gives 0.91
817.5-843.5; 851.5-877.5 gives 1.09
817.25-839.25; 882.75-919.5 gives 0.93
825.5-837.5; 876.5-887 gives 0.93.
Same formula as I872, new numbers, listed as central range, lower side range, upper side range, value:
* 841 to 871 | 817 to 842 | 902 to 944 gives -3.0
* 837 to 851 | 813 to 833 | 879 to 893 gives -0.8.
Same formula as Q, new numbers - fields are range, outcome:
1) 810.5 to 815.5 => 14.3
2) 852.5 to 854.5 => 17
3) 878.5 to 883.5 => 13.1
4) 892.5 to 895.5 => 13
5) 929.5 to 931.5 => 16.6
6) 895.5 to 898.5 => 13.6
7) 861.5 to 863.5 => 17.2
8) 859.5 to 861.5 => 16.6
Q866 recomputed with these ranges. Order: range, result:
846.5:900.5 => 14.5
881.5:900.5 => 13.2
